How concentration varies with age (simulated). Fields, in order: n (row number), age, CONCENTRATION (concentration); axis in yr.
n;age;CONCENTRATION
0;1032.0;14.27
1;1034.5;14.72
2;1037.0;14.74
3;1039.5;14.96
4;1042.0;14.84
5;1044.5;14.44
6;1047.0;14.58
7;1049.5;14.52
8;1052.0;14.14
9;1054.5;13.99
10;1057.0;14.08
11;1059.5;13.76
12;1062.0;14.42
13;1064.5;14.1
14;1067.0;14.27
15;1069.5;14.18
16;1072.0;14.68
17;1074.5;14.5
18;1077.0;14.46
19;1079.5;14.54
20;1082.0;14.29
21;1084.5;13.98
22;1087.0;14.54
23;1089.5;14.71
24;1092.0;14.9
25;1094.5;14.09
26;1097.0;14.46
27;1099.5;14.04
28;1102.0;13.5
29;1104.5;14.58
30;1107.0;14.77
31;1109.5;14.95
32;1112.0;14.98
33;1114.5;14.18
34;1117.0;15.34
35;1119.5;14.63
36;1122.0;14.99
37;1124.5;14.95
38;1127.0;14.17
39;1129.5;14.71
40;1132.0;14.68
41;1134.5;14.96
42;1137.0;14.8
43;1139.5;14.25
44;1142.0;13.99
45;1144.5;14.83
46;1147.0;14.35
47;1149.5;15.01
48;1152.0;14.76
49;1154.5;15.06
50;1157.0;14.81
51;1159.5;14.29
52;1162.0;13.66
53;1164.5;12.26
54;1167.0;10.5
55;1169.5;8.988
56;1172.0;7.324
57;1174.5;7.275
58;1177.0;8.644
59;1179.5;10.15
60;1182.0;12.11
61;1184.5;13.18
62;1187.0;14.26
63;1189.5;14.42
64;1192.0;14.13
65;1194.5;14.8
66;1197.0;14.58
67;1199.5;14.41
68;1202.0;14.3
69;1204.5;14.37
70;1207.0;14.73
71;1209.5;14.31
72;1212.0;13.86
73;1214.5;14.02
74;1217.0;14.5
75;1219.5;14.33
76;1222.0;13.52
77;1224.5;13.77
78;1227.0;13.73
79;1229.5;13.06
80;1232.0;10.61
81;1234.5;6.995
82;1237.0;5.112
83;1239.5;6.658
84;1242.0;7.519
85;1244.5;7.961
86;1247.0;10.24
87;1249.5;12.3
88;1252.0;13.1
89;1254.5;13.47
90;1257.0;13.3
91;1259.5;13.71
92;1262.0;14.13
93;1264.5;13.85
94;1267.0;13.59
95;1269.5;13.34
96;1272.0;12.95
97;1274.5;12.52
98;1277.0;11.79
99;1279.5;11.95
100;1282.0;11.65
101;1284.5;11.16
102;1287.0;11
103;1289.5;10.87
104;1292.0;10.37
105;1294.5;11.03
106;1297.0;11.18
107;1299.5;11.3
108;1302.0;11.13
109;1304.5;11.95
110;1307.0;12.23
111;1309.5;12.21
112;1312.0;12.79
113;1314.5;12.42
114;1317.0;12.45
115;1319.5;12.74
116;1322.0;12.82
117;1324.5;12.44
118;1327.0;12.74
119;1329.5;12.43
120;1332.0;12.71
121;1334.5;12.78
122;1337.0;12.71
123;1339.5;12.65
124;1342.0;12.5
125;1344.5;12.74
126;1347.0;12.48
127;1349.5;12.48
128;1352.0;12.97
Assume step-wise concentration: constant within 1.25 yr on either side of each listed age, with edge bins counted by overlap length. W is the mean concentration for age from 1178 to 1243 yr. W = 12.6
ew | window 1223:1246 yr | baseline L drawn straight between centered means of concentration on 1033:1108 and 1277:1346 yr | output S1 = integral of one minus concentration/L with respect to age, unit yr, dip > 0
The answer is 5.9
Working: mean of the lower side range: 14.4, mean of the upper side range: 12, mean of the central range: 9.54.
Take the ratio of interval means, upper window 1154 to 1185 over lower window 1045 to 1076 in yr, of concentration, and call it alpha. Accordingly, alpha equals 0.79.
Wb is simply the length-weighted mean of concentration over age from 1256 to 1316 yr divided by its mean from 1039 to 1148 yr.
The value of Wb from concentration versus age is 0.84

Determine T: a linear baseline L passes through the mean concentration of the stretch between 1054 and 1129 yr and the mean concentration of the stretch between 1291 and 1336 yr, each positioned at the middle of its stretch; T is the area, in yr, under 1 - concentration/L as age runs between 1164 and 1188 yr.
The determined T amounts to 5.6 yr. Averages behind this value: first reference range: 14.4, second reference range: 12.1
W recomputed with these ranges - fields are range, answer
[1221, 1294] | 11.5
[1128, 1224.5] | 13.4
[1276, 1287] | 11.6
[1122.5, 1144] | 14.6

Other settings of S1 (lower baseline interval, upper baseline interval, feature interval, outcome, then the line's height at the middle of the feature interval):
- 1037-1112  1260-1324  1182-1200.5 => -1.3 yr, 13.2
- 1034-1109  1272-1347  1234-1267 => 4.7 yr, 12.6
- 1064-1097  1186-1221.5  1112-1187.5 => 5.9 yr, 14.4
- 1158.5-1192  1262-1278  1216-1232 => -1.7 yr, 12.3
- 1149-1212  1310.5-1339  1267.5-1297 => 2.3 yr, 12.7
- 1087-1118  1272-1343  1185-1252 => 3.7 yr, 13.1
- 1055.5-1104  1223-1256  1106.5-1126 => -2.1 yr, 13.4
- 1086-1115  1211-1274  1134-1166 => -1.7 yr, 13.6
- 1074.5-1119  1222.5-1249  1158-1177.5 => 2.6 yr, 12.1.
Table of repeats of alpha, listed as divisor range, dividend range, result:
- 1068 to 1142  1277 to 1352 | 0.83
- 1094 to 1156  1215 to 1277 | 0.81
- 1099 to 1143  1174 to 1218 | 0.91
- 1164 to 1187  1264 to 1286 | 1.22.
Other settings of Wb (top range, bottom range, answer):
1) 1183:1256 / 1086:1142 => 0.86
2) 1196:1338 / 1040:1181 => 0.88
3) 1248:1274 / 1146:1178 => 1.10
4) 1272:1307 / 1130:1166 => 0.80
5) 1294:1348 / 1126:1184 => 0.96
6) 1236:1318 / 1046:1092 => 0.81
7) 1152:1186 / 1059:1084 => 0.81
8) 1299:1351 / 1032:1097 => 0.86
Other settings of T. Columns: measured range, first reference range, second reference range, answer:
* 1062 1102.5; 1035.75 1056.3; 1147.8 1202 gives -1.0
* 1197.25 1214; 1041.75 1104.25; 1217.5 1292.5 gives -2.6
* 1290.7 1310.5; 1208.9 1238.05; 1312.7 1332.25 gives 1.8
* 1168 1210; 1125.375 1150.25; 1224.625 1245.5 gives -3.0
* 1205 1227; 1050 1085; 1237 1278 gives -3.3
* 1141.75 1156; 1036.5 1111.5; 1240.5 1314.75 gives -1.3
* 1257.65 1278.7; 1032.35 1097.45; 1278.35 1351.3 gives -1.2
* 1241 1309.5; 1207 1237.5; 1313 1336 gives 4.1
